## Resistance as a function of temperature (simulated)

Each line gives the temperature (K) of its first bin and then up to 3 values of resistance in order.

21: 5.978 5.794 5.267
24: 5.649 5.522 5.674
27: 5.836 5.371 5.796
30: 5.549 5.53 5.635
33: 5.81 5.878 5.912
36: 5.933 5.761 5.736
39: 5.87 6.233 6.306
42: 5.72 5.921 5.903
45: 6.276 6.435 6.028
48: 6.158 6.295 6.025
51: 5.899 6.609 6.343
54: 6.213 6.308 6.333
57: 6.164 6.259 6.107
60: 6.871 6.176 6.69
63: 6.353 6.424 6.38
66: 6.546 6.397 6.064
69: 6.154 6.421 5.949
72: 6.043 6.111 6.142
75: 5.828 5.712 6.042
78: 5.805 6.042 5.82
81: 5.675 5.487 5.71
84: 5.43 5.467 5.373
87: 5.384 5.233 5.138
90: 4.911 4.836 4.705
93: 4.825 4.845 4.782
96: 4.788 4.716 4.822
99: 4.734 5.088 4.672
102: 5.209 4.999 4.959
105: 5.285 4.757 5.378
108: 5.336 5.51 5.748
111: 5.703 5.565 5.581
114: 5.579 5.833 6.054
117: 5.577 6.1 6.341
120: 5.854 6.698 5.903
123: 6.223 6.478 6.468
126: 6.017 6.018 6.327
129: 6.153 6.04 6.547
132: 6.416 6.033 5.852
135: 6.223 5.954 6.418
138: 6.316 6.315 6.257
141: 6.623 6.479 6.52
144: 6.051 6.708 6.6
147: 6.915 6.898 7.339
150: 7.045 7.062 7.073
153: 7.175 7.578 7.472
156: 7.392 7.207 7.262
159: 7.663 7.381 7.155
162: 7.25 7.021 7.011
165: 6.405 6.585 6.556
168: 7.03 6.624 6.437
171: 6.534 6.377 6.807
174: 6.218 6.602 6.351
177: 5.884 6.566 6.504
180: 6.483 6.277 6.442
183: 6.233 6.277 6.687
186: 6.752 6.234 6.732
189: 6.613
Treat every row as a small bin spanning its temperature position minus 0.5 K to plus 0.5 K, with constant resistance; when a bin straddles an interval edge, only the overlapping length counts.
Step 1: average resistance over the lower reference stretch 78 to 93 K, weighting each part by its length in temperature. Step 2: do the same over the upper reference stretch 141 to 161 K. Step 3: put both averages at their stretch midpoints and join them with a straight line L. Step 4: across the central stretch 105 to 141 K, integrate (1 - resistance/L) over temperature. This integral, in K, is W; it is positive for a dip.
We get 1.9 K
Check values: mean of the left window 5.37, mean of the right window 7.04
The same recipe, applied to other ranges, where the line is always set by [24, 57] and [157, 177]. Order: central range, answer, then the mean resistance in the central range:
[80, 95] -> 2.5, 5.22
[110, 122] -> 1.0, 5.89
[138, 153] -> -0.1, 6.71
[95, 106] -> 2.5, 4.91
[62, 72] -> -0.3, 6.31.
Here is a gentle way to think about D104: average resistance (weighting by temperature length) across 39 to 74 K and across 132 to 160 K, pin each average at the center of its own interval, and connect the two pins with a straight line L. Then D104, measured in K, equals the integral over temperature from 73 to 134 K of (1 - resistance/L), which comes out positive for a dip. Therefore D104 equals 8.7 K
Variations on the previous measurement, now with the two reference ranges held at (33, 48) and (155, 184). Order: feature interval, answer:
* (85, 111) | 5.18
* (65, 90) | 1.52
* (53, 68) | -0.62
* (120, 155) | 0.28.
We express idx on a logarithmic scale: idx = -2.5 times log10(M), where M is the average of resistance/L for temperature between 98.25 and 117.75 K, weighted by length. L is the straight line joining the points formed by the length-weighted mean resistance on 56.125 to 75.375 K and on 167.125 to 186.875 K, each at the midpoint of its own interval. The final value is 0.19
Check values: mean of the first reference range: 6.27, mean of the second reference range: 6.47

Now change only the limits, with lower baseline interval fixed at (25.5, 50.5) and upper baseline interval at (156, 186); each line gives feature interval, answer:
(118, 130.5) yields 0.04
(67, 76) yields 0.00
